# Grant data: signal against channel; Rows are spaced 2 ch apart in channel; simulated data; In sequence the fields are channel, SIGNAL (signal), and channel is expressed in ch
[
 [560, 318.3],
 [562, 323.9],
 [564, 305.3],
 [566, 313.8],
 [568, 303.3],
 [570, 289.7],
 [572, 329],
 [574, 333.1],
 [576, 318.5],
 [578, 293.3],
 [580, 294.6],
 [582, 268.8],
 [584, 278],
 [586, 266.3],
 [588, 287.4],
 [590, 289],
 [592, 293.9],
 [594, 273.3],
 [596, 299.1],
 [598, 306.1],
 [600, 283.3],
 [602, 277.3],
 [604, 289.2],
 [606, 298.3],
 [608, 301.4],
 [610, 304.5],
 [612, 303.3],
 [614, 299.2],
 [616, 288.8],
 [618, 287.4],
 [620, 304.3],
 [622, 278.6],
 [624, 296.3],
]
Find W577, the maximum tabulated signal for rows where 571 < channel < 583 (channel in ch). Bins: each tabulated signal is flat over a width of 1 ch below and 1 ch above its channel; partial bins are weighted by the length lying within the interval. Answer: 333.1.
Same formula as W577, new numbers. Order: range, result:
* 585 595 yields 293.9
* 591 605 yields 306.1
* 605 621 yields 304.5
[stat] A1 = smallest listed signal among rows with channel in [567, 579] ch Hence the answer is 289.7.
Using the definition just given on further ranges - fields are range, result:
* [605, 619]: 287.4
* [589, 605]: 273.3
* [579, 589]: 266.3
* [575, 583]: 268.8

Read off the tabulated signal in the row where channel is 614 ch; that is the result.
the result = 299.2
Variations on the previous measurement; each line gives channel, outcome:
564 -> 305.3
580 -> 294.6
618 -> 287.4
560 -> 318.3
